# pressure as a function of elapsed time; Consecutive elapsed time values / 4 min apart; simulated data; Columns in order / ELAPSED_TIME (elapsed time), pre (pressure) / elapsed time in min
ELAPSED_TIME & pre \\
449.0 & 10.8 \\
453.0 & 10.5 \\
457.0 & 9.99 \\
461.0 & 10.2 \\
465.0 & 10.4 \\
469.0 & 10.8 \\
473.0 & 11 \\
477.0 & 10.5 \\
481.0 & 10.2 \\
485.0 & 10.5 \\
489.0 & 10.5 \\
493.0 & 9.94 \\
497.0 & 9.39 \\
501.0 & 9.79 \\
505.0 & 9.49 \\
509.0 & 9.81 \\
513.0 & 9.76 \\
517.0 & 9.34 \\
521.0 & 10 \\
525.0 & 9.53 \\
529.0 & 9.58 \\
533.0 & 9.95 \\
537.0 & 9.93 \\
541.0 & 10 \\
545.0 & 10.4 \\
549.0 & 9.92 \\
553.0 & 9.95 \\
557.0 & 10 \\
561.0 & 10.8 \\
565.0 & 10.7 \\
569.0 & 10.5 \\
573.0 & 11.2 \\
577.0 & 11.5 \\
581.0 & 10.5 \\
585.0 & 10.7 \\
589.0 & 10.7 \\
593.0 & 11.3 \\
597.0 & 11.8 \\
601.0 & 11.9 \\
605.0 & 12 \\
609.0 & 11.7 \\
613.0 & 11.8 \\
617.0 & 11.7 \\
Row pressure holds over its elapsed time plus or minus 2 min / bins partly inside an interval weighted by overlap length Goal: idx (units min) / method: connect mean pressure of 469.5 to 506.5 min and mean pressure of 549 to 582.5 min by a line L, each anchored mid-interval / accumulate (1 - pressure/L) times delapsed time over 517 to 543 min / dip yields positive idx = 1.54 min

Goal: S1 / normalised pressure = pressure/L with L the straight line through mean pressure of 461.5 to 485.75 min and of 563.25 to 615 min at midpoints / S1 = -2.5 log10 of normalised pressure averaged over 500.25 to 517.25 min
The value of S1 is 0.118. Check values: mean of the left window 10.5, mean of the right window 11.3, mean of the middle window 9.66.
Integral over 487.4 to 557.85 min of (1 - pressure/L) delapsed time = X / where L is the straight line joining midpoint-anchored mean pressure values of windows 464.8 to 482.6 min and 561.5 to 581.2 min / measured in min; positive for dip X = 5.99 min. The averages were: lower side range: 10.6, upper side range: 10.9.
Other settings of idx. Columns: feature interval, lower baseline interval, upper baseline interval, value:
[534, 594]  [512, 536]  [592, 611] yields 1.4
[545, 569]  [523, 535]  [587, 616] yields 0.3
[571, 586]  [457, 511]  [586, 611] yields 0.4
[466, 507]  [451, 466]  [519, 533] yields -0.7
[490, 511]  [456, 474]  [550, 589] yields 1.6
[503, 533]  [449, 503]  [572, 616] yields 2.9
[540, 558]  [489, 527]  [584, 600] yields 0.7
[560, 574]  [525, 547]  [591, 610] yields 0.0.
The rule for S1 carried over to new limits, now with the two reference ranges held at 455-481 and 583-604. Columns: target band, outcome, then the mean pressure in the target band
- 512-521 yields 0.12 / 9.63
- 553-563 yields 0.08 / 10.3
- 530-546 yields 0.10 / 10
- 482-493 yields 0.02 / 10.4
